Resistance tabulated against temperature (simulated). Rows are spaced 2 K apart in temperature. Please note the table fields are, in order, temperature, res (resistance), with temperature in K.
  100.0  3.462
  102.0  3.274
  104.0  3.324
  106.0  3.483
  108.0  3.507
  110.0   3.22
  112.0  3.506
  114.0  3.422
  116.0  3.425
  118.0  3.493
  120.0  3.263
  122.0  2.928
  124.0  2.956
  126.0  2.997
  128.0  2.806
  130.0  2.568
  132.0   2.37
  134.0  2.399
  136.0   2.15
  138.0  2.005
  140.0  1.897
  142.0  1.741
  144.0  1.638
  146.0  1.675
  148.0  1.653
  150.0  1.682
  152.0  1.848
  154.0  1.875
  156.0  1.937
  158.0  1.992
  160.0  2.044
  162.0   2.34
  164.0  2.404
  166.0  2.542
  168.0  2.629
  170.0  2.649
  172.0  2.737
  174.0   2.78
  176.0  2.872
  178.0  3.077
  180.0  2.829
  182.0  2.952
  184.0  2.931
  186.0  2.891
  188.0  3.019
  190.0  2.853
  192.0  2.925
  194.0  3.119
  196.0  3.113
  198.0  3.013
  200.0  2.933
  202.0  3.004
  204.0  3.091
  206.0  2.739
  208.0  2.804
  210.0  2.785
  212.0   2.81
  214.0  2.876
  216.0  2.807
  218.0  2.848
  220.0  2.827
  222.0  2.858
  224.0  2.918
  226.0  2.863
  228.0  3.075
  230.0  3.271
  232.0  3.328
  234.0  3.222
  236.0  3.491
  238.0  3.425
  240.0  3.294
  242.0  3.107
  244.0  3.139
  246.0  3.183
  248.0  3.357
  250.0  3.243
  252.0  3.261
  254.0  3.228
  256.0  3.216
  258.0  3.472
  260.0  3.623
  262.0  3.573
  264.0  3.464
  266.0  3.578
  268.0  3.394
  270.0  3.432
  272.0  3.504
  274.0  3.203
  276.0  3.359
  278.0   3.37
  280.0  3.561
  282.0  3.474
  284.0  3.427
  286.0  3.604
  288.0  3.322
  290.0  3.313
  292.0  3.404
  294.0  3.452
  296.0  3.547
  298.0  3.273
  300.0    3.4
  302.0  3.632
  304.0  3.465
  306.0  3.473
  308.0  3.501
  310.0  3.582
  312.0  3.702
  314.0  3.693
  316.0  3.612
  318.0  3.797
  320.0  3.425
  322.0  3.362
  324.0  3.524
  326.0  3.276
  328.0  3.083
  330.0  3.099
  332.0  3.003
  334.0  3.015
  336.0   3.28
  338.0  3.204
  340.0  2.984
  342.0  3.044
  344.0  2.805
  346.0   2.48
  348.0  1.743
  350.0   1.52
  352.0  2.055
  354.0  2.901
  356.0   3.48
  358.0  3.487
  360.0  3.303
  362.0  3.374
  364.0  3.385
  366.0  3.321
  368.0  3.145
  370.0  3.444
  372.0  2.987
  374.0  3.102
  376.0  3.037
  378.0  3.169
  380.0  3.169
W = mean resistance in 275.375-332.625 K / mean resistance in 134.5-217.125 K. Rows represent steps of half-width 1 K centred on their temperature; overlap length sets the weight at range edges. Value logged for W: 1.4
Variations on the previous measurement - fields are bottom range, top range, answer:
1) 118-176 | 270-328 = 1.48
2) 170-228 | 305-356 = 1.07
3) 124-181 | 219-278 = 1.42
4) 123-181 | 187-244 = 1.30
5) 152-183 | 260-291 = 1.38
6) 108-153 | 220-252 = 1.25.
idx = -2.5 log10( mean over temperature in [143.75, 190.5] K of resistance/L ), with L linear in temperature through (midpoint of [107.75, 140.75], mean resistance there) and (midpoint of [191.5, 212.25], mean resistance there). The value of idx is 0.20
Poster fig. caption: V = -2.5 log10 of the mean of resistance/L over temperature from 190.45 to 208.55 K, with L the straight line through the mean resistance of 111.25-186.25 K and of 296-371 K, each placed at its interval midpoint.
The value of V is -0.10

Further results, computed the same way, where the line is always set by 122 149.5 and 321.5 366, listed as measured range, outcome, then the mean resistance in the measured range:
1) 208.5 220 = -0.13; 2.82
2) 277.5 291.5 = -0.24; 3.44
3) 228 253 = -0.25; 3.27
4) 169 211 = -0.20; 2.91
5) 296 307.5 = -0.22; 3.46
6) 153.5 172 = 0.01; 2.3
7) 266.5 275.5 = -0.24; 3.39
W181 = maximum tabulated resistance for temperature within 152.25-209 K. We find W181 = 3.119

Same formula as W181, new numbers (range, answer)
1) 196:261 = 3.623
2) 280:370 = 3.797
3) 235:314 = 3.702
